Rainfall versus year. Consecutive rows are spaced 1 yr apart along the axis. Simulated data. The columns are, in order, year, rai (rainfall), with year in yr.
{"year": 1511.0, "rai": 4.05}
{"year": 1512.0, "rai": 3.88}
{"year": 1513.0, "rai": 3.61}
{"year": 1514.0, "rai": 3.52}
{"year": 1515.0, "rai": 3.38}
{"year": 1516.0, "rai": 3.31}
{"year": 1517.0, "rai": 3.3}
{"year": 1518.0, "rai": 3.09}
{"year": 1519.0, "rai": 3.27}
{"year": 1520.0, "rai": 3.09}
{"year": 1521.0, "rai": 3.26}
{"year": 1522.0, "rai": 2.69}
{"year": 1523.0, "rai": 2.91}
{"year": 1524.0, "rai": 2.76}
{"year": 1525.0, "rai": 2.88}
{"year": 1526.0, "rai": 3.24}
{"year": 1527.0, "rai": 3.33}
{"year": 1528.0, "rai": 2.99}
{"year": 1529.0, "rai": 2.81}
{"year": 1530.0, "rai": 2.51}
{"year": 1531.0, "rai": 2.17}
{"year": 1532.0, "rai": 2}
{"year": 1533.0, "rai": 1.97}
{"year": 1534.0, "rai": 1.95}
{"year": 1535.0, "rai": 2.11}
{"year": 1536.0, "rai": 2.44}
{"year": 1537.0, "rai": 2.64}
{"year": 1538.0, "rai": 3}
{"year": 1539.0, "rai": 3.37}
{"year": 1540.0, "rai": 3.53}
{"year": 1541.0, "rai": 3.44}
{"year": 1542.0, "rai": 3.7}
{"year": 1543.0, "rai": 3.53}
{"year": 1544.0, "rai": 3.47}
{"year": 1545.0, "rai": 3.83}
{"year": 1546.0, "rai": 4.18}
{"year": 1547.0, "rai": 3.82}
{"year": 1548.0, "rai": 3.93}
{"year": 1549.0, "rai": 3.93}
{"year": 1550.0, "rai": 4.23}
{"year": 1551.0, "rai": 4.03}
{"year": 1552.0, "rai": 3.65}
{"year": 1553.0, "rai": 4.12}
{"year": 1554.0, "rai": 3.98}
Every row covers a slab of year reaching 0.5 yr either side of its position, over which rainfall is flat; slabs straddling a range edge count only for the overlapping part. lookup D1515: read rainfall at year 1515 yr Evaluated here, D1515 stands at 3.38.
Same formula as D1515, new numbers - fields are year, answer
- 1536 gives 2.44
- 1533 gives 1.97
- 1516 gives 3.31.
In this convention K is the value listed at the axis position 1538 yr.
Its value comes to 3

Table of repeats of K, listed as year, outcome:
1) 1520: 3.09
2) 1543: 3.53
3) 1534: 1.95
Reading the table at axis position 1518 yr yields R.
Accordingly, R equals 3.09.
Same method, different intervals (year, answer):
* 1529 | 2.81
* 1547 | 3.82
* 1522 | 2.69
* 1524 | 2.76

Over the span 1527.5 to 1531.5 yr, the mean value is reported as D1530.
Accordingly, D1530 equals 2.62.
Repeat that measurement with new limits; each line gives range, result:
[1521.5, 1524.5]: 2.79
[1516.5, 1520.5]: 3.19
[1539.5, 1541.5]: 3.48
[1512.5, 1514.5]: 3.56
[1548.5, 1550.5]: 4.08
